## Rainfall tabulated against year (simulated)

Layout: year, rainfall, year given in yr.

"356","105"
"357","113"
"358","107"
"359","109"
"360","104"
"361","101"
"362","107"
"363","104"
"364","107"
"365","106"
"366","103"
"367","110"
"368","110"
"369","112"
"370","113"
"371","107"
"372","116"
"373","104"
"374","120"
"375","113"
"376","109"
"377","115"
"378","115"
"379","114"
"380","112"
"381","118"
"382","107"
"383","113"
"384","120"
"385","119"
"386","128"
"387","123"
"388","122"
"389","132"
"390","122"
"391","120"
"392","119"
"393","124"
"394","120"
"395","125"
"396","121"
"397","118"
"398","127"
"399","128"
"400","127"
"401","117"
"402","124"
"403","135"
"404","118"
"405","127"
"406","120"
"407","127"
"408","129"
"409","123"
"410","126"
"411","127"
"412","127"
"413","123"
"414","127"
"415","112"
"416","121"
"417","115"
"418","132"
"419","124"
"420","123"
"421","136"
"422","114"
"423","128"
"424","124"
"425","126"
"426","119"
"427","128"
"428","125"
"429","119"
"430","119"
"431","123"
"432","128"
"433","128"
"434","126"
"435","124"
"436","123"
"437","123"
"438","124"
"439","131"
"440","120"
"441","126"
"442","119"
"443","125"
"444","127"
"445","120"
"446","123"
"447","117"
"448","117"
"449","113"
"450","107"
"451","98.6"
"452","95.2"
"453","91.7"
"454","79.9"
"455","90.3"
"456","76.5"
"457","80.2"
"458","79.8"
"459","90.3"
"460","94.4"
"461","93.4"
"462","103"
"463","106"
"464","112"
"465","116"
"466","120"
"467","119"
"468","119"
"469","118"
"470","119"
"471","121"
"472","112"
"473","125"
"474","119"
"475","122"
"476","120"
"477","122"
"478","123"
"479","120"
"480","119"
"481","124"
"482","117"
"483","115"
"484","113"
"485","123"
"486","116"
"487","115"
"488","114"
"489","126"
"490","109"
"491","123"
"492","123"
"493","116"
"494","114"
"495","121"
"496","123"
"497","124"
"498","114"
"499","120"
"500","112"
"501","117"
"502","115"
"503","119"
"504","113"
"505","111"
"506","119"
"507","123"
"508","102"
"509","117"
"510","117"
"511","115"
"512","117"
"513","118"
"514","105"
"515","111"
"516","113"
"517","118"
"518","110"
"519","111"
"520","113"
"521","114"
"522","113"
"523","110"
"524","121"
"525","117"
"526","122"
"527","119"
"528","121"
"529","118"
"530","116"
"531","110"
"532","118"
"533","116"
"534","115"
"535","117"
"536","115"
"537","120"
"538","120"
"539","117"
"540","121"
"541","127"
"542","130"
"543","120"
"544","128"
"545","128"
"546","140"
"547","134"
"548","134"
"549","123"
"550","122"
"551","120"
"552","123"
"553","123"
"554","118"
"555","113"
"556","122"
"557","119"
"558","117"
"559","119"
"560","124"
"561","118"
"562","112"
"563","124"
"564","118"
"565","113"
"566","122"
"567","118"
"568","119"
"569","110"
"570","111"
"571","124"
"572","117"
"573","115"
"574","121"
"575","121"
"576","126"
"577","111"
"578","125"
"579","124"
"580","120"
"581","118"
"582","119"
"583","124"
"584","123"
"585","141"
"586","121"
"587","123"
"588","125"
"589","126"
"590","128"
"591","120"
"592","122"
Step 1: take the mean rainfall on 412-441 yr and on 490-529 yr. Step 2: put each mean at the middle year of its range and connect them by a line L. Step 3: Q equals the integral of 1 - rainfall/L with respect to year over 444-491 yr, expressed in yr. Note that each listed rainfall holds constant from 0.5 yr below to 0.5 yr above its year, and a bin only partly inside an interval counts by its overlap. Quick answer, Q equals 3.6 yr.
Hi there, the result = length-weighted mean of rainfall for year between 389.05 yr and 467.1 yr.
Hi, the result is 117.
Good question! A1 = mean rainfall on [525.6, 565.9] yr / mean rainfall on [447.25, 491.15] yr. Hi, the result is 1.10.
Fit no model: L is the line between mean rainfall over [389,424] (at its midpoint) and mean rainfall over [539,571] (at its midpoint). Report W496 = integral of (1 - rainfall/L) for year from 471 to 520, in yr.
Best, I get 2.2 yr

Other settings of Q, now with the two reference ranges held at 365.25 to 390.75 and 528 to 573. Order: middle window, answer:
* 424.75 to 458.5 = 0.90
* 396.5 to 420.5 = -1.67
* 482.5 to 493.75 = 0.09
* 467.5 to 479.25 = -0.21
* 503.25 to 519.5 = 0.71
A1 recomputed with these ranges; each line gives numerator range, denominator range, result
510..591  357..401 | 1.04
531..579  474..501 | 1.01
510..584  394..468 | 1.02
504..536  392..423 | 0.93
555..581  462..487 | 1.01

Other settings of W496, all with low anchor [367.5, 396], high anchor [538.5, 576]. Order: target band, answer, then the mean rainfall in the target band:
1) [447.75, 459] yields 2.45 yr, 92.9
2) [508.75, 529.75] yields 0.89 yr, 115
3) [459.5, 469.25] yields 0.75 yr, 110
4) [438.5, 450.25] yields -0.22 yr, 121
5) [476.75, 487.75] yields 0.07 yr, 119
